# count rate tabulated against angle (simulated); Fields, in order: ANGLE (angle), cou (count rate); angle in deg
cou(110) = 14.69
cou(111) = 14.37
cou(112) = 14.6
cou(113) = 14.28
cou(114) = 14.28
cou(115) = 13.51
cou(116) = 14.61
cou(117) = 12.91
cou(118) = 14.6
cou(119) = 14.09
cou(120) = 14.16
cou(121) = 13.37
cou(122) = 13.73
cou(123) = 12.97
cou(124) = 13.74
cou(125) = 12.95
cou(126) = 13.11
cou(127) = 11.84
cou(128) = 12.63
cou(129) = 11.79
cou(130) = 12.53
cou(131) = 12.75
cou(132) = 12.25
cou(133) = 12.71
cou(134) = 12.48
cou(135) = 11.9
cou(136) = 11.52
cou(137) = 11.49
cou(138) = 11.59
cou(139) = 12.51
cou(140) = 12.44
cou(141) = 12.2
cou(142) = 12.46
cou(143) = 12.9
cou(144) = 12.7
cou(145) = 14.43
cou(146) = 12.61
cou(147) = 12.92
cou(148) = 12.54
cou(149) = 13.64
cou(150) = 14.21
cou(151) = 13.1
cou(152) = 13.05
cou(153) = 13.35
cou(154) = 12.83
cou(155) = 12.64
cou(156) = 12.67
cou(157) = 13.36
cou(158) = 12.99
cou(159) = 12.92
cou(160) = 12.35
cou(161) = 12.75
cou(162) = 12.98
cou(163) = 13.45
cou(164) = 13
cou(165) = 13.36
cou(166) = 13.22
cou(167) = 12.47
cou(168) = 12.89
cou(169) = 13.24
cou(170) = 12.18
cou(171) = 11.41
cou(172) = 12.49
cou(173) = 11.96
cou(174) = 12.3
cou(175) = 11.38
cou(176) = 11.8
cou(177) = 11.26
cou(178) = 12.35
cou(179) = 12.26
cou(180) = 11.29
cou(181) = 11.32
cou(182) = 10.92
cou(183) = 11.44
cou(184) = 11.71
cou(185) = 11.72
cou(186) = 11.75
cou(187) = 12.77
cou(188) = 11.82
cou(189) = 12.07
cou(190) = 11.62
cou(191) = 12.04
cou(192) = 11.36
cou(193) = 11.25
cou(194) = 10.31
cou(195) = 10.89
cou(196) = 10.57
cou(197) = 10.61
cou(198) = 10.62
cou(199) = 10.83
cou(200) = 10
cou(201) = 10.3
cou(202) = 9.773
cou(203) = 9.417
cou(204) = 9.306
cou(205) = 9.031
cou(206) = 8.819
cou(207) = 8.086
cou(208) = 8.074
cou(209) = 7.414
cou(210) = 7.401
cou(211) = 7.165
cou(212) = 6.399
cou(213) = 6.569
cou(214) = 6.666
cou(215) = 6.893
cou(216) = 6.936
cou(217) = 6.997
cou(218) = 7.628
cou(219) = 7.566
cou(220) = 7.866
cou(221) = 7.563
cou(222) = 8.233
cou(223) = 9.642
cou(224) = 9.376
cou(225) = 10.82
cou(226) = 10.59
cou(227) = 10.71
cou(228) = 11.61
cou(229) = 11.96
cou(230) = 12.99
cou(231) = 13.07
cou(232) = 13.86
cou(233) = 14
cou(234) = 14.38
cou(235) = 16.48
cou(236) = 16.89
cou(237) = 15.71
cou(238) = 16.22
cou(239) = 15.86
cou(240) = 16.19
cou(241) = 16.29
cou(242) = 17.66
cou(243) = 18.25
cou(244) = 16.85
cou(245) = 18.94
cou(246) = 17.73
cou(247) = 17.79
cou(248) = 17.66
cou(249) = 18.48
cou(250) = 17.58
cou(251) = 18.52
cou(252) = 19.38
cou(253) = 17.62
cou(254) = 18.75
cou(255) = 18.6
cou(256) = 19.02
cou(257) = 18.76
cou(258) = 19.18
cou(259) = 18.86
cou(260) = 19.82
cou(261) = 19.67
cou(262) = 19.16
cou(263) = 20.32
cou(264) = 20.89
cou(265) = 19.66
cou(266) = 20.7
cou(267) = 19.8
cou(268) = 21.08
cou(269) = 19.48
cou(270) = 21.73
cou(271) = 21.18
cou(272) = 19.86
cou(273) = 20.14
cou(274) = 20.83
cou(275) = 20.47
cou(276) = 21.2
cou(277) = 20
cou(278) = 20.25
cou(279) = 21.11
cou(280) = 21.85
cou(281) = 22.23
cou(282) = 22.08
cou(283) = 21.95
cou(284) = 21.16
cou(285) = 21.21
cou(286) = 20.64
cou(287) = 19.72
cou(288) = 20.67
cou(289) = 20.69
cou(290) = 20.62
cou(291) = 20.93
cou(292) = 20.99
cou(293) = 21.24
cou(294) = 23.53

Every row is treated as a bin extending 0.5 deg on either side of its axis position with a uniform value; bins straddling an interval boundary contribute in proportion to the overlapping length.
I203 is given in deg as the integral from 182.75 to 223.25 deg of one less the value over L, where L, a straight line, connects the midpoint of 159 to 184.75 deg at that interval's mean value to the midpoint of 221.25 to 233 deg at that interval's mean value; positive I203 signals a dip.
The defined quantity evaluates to 7.9 deg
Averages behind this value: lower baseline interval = 12.2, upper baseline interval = 11.2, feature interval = 9.43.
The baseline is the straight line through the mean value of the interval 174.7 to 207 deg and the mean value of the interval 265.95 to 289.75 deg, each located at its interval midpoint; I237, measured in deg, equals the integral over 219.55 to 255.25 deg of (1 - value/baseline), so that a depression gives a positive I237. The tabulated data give 3.51 deg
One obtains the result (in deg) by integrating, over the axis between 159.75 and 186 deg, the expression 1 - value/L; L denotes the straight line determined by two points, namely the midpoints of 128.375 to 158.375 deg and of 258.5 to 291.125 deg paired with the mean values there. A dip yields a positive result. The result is 4.0 deg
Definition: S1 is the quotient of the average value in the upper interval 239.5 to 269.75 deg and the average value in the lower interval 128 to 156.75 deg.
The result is 1.48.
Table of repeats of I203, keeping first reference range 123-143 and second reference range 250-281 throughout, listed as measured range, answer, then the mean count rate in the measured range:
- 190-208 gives 6.64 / 10.2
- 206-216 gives 5.69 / 7.25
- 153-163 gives 0.67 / 12.9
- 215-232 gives 7.68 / 9.64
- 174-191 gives 3.87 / 11.7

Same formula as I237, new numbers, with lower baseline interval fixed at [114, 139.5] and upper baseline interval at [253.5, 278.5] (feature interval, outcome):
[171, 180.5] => 2.2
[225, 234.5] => 3.0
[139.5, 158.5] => 1.4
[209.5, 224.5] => 8.5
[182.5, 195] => 3.4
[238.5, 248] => 0.8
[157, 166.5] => 1.1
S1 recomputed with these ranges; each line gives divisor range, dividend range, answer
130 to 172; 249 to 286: 1.58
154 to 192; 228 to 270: 1.44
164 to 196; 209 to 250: 1.04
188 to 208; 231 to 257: 1.65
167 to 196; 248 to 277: 1.67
